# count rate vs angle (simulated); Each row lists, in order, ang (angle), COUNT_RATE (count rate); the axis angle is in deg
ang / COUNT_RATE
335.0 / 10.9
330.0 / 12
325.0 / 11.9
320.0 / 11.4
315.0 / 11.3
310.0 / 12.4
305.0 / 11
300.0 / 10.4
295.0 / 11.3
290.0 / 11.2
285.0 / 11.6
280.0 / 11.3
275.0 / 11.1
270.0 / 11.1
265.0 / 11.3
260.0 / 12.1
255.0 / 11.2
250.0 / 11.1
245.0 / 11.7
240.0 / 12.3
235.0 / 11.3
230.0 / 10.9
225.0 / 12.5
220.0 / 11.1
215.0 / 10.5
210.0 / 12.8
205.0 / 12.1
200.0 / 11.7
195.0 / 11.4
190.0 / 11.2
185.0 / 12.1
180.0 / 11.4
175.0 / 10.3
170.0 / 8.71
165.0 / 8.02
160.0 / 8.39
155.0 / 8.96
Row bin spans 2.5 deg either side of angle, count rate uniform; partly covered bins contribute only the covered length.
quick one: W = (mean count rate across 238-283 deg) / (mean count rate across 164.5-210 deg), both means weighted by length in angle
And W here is 1.0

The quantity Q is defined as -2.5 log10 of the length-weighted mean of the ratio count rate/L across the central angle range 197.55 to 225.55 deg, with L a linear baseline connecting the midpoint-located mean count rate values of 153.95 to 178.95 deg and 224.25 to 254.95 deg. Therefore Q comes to -0.113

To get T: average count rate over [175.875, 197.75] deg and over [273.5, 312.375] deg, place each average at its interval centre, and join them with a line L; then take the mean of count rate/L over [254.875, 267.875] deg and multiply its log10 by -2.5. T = -0.02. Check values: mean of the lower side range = 11.4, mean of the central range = 11.6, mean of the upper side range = 11.3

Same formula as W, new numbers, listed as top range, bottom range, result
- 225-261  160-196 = 1.13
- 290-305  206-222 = 0.95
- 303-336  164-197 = 1.10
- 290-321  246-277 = 1.00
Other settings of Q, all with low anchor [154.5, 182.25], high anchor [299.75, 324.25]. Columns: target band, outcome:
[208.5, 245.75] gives -0.143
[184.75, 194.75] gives -0.193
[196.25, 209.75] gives -0.218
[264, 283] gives -0.034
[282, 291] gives -0.036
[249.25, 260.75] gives -0.083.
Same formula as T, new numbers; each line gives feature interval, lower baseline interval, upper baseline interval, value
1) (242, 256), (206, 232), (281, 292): 0.01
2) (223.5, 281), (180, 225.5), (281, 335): 0.01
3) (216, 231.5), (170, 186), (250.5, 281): -0.04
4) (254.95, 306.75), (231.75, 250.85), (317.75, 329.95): 0.04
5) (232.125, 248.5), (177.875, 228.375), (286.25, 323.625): -0.02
